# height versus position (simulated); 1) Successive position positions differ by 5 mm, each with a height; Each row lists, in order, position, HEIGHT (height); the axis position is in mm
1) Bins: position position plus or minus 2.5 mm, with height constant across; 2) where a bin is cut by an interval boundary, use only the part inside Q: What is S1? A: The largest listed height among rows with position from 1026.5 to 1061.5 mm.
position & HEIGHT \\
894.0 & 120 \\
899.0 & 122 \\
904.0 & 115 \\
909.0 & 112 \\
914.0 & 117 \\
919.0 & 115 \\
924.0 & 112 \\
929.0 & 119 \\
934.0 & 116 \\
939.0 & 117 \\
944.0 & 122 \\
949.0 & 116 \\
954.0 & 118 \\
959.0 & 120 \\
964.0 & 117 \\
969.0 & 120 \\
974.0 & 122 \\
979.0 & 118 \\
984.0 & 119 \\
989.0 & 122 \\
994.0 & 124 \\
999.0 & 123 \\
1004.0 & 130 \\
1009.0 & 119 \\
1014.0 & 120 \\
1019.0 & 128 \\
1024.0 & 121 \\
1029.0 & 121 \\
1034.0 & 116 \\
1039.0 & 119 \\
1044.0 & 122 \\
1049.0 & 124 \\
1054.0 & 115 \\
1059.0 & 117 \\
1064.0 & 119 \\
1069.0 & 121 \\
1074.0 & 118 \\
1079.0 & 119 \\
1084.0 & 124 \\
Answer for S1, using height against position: 124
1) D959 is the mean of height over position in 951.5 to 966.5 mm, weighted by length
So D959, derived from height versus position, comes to 118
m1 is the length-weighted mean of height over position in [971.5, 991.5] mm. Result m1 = 120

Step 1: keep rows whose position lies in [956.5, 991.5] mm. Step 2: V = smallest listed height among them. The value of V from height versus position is 117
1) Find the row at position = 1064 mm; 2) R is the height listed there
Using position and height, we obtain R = 119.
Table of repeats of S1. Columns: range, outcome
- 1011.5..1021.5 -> 128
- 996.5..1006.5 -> 130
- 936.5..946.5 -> 122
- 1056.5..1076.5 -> 121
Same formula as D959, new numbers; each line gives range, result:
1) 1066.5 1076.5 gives 120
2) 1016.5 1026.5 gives 124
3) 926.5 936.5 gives 118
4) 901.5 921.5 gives 115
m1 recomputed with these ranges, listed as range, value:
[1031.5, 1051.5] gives 120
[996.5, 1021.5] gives 124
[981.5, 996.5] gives 122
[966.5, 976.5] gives 121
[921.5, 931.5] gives 116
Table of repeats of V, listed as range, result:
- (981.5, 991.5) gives 119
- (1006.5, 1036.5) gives 116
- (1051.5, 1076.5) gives 115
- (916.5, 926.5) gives 112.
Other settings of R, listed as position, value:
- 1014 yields 120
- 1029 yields 121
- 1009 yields 119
